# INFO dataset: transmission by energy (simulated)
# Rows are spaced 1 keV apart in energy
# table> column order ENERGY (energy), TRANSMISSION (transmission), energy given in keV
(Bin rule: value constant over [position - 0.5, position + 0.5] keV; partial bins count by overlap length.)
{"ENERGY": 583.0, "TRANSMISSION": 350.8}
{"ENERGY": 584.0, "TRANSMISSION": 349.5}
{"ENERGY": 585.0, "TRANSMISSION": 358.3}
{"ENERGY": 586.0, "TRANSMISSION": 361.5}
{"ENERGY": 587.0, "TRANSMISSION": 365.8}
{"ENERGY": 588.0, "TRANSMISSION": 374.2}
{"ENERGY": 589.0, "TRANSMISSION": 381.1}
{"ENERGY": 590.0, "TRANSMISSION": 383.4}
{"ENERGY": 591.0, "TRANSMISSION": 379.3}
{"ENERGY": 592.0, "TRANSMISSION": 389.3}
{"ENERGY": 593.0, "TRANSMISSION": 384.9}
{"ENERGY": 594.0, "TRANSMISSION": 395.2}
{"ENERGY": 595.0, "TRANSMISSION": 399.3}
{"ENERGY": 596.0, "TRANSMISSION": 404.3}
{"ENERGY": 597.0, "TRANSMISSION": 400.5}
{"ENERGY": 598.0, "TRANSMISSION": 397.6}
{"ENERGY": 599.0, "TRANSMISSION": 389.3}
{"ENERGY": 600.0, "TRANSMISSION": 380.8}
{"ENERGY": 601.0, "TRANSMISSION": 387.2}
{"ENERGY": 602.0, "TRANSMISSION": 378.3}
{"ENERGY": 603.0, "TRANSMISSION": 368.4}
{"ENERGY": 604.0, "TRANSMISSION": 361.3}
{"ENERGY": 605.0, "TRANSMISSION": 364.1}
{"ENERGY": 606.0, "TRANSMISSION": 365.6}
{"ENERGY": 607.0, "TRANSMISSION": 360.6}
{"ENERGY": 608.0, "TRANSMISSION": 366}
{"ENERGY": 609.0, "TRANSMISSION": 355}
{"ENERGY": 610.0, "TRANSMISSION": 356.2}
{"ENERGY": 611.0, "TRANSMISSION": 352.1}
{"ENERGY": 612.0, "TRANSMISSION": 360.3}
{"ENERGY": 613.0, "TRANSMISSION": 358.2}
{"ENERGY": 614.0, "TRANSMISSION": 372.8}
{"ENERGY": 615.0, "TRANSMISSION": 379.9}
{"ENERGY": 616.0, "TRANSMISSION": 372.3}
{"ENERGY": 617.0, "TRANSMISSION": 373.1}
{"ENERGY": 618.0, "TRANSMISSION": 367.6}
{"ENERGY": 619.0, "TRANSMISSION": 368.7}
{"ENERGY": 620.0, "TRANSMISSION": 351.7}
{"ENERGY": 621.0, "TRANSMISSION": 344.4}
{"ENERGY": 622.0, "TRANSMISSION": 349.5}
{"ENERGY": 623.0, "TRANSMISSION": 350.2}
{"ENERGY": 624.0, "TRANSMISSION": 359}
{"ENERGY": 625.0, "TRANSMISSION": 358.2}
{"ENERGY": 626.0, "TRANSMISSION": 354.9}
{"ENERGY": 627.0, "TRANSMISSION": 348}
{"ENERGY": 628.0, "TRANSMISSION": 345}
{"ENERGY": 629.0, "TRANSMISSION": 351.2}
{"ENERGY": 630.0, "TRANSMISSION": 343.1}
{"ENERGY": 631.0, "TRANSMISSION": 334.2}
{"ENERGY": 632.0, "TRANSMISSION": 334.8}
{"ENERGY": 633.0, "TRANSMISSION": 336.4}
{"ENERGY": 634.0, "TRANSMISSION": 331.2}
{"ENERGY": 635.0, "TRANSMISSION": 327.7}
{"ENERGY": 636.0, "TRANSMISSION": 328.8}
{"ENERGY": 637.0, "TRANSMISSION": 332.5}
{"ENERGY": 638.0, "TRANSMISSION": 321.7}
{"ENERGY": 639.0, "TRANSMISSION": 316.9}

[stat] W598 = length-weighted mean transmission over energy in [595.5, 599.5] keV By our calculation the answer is 398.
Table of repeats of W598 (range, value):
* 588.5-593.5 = 384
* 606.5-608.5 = 363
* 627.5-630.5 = 346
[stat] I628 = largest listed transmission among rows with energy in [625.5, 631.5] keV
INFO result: 354.9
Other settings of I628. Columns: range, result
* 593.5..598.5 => 404.3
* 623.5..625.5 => 359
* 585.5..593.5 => 389.3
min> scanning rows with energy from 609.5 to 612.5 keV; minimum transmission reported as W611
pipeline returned 352.1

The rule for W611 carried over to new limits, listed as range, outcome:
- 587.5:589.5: 374.2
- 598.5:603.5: 368.4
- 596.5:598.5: 397.6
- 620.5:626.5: 344.4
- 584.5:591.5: 358.3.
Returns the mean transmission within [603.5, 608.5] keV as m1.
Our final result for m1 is 364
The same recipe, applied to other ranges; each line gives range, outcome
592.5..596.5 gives 396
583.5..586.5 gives 356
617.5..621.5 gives 358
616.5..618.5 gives 370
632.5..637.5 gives 331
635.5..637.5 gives 331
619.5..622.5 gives 349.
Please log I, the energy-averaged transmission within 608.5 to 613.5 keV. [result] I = 356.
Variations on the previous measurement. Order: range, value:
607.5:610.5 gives 359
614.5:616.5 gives 376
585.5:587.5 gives 364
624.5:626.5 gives 357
